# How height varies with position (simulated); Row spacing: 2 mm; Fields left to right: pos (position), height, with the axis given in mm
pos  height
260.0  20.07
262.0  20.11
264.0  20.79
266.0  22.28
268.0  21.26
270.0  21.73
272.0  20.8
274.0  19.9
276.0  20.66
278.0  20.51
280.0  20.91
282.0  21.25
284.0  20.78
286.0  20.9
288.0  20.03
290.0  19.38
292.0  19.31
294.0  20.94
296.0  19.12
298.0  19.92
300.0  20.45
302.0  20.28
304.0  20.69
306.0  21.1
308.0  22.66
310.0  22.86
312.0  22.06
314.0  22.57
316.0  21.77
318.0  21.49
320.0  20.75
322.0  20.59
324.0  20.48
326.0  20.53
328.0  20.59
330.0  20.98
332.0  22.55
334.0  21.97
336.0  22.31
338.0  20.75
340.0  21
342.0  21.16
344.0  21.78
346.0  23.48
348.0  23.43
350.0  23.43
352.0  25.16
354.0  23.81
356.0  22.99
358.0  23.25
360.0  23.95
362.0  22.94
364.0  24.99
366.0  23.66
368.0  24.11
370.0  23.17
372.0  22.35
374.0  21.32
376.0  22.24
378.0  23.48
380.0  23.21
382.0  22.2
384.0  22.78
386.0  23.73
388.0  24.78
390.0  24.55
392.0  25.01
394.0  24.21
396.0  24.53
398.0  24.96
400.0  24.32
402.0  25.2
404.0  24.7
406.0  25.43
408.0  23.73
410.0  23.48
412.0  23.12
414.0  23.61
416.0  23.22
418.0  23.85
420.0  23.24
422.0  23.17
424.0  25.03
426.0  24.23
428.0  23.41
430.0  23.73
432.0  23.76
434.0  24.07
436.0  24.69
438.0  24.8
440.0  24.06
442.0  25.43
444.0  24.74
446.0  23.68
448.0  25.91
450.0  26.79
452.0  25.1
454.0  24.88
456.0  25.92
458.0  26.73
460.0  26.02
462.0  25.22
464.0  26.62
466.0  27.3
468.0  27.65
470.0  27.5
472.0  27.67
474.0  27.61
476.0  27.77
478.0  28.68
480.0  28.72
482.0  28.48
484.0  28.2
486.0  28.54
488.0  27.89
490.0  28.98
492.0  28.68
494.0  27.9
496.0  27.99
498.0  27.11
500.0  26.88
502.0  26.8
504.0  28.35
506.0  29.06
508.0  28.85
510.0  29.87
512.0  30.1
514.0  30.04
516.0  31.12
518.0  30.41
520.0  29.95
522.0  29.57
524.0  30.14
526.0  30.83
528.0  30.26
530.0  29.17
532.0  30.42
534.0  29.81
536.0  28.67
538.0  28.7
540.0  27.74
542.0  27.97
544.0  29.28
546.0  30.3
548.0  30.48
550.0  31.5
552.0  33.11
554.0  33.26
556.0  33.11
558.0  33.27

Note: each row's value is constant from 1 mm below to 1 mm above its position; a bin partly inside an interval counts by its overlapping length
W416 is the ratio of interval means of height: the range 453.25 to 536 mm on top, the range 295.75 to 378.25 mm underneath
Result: 1.28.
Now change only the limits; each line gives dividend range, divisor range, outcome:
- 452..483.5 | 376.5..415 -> 1.13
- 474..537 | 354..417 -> 1.22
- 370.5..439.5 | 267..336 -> 1.14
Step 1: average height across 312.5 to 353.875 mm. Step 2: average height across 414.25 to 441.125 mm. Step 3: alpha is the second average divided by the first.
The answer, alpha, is 1.09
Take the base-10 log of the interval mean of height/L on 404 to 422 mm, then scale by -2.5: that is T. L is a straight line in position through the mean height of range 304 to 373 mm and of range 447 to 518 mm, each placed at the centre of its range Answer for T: 0.06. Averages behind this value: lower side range 22.3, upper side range 27.8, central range 23.7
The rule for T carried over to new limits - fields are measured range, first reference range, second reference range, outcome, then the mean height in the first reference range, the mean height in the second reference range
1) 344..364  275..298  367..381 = -0.062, 20.3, 22.8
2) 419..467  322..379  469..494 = 0.068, 22.5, 28.2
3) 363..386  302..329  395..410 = 0.022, 21.4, 24.6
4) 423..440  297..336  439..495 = 0.059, 21.3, 26.9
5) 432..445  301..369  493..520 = 0.071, 22.2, 28.8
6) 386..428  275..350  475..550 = 0.030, 21.2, 29.1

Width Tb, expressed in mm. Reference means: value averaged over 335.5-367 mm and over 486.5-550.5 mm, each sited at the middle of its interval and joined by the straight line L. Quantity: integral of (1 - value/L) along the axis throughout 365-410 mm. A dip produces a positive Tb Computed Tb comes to 1.0 mm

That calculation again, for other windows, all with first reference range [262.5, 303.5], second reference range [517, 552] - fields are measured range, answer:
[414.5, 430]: 1.2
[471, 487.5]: -0.2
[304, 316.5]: -0.3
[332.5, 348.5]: 0.5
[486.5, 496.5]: 0.0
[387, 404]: 0.0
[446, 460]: 0.6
